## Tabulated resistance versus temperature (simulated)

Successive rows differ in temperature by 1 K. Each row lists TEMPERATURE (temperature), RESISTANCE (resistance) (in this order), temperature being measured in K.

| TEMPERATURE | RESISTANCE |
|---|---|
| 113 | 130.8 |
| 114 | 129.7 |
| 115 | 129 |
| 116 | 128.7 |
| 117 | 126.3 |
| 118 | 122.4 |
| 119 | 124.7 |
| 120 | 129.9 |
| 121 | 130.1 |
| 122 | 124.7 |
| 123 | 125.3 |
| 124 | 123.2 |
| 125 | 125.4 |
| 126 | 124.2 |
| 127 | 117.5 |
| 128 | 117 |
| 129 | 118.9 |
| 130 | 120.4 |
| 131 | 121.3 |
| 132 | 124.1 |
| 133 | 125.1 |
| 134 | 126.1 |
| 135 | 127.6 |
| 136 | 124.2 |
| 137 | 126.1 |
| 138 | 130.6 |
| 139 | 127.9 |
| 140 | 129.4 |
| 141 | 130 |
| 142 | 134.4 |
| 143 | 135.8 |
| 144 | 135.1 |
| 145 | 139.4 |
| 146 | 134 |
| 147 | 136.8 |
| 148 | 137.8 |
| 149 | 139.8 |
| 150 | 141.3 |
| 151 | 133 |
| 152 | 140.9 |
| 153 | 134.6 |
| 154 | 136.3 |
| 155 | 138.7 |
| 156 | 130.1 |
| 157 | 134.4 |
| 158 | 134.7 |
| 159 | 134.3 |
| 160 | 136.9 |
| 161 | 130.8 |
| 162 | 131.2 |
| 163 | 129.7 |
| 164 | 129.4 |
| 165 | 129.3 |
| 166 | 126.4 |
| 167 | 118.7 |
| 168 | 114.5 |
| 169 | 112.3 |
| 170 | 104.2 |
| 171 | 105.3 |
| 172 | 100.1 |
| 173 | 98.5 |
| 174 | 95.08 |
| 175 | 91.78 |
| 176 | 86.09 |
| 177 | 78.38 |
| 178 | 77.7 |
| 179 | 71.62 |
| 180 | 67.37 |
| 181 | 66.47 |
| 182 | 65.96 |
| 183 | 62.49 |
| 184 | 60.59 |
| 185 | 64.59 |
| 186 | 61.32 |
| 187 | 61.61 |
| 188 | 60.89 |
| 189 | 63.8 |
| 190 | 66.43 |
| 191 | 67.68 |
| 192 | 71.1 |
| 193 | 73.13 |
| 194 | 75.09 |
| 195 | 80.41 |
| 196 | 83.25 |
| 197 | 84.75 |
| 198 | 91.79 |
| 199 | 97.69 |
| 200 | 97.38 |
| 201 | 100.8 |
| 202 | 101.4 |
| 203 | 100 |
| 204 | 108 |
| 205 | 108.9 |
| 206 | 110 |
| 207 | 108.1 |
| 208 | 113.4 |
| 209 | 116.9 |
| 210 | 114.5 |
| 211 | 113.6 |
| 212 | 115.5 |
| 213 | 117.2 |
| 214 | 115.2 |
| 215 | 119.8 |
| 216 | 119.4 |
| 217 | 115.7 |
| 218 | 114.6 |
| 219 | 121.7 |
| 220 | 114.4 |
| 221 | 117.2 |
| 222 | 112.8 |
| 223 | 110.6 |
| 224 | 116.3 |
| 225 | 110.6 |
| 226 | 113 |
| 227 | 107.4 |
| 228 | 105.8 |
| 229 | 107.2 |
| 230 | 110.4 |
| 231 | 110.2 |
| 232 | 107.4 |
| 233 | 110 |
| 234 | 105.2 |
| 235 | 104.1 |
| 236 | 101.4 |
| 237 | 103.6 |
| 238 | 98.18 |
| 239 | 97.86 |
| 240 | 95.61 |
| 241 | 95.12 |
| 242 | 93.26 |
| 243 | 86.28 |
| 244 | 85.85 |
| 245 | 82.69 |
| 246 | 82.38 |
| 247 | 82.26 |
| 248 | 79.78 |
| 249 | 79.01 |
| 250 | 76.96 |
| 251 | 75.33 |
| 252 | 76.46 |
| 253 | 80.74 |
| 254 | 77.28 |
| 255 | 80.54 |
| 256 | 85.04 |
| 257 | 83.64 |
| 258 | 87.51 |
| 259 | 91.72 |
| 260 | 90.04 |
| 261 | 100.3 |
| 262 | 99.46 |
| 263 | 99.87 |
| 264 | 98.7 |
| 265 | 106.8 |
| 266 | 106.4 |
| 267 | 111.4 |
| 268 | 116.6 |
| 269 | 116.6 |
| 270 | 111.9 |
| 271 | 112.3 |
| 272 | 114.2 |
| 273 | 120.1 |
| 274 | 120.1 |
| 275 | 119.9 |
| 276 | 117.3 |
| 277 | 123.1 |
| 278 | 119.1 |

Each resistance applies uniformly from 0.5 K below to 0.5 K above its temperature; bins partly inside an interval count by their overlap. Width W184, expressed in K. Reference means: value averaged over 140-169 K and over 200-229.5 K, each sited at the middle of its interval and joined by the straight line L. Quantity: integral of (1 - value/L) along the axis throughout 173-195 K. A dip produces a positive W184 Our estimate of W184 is 9.1 K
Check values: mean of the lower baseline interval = 133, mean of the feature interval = 71.8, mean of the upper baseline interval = 112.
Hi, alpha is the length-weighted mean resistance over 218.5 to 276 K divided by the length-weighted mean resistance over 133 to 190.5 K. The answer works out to 0.90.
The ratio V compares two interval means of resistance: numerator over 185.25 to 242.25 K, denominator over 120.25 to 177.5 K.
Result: 0.81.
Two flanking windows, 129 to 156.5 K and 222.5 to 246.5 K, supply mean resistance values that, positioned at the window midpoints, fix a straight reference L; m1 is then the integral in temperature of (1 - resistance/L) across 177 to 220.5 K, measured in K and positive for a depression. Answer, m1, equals 8.2 K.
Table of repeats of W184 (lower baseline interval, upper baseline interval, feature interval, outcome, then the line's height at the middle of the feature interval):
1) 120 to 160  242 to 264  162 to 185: 4.35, 117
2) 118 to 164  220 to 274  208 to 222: -1.03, 108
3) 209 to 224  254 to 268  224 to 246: 1.28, 107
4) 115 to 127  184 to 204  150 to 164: -4.29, 103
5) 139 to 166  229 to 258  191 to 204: 2.84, 113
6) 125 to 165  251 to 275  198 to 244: 1.19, 111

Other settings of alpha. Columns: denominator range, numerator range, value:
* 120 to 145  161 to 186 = 0.75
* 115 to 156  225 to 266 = 0.73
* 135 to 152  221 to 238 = 0.81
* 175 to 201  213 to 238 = 1.50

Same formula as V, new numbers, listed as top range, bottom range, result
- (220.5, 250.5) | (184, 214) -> 1.10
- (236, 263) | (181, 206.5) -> 1.09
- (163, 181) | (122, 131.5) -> 0.82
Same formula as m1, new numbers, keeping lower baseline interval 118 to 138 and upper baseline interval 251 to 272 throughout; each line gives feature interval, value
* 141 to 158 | -2.34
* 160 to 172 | -0.47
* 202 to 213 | -0.31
